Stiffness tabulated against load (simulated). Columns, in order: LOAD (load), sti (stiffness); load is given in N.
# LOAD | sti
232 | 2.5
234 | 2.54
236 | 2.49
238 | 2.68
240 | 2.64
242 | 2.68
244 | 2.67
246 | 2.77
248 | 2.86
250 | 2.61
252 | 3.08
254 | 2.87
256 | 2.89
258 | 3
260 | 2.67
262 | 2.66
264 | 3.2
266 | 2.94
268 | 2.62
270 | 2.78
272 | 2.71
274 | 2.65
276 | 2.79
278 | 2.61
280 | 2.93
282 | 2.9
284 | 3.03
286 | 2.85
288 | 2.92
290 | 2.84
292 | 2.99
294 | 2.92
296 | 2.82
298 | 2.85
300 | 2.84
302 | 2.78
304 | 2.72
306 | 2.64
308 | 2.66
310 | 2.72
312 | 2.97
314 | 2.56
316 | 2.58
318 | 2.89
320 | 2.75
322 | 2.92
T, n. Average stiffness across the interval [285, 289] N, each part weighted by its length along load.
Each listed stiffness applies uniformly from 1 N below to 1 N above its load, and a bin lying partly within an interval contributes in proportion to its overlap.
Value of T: 2.88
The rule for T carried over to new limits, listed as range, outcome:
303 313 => 2.74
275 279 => 2.7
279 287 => 2.93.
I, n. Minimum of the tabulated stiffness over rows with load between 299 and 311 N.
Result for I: 2.64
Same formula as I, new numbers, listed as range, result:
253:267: 2.66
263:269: 2.62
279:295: 2.84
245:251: 2.61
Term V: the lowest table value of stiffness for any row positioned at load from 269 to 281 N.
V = 2.61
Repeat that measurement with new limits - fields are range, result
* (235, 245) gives 2.49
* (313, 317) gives 2.56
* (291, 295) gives 2.92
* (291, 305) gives 2.72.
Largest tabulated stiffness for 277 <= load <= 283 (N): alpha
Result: 2.93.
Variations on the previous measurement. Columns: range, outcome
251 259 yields 3.08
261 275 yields 3.2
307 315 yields 2.97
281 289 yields 3.03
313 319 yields 2.89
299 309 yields 2.84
